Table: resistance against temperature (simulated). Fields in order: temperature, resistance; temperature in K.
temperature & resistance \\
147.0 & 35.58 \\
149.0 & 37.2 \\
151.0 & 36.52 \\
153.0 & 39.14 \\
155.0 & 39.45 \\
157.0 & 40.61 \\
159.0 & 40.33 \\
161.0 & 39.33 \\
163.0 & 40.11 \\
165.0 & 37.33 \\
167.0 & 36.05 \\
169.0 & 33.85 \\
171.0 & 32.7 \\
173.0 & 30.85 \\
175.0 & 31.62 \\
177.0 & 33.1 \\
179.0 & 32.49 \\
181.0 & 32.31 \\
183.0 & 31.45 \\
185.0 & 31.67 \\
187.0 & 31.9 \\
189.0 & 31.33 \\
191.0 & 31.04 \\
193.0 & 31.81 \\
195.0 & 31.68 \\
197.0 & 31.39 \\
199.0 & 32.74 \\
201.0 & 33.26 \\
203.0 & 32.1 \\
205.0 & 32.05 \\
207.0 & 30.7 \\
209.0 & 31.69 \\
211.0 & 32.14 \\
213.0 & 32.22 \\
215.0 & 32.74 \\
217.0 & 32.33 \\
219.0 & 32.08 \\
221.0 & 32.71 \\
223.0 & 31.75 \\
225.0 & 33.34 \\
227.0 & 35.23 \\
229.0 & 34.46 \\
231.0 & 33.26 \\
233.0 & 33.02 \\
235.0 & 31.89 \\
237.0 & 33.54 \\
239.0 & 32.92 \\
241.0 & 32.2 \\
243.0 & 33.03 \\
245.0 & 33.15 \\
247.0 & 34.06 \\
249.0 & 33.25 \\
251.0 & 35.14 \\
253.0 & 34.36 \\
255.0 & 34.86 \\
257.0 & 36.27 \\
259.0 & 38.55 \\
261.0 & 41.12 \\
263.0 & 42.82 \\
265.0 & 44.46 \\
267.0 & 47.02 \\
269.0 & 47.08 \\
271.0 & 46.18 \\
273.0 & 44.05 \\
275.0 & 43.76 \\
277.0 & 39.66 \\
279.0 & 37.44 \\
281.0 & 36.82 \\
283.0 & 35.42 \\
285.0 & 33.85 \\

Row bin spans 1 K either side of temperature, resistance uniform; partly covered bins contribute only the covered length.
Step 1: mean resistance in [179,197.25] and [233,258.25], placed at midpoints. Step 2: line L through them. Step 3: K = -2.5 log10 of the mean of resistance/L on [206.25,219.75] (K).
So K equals 0.02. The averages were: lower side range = 31.7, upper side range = 33.7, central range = 32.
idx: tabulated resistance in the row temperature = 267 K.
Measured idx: 47.02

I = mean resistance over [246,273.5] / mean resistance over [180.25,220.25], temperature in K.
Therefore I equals 1.25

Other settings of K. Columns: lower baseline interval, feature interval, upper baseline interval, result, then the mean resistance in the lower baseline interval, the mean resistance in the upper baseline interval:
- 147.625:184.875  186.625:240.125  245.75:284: 0.16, 35.7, 39.6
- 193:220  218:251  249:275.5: 0.10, 32.1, 40.9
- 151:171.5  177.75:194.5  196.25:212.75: 0.09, 37.9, 32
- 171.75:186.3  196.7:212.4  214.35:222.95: 0.01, 31.9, 32.4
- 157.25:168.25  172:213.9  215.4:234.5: 0.13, 38.7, 33.1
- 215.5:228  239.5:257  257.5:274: 0.16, 32.9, 43.7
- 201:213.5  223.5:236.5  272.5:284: 0.03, 31.9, 39.3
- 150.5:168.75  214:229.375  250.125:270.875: 0.20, 38.6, 40.5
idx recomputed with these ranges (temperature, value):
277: 39.66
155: 39.45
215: 32.74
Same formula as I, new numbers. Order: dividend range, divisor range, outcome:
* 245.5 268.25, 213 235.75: 1.16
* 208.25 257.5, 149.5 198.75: 0.96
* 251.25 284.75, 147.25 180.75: 1.11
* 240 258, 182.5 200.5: 1.07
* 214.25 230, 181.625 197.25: 1.05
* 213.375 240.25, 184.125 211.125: 1.04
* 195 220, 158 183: 0.92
